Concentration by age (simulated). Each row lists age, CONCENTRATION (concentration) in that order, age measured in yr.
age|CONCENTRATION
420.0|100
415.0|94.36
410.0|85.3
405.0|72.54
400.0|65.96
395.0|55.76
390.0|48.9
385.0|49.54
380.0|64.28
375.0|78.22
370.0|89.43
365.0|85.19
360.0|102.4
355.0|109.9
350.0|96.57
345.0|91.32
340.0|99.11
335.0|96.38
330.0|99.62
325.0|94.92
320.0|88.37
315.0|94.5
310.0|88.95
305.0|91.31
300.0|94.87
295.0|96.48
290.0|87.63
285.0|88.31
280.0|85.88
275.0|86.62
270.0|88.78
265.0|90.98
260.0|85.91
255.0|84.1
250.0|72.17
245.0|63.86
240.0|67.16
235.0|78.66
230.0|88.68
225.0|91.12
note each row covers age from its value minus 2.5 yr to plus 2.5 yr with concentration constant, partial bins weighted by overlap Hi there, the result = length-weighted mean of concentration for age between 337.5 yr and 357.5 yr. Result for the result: 99.2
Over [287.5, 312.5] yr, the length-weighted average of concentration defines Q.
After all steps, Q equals 91.8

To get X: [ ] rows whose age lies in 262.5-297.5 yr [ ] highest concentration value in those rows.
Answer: 96.48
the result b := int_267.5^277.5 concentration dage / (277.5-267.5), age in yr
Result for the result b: 87.7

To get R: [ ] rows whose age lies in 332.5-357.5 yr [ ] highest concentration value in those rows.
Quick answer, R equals 109.9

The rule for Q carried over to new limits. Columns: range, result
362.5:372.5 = 87.3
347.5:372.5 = 96.7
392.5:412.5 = 69.9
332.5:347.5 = 95.6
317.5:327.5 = 91.6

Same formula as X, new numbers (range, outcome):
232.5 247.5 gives 78.66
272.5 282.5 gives 86.62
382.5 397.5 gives 55.76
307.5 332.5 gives 99.62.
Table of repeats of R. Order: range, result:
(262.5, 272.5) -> 90.98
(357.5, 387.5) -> 102.4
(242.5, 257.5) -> 84.1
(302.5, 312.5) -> 91.31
